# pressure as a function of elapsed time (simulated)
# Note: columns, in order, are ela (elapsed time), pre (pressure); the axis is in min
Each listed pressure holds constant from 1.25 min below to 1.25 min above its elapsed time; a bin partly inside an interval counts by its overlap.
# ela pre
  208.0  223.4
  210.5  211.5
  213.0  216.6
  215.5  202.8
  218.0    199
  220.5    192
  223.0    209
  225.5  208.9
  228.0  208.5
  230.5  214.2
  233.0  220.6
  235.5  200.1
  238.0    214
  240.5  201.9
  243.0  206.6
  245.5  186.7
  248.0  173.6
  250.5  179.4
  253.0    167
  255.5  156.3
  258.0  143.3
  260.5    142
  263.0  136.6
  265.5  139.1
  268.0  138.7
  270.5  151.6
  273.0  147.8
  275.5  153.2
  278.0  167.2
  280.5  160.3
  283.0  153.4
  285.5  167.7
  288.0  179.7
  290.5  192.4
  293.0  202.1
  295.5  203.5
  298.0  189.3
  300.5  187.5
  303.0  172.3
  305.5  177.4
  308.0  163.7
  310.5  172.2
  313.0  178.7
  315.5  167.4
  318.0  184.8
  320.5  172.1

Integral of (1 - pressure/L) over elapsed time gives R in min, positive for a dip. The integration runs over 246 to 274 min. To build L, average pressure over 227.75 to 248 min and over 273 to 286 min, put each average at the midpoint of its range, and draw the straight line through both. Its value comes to 4.21 min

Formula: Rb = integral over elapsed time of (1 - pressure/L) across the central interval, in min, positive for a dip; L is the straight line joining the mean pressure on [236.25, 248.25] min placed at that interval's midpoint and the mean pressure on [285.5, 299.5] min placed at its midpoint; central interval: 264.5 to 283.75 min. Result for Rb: 4.2 min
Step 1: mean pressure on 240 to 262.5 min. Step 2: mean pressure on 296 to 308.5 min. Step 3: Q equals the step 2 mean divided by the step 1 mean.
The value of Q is 1.1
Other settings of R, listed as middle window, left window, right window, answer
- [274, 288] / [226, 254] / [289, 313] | 2.0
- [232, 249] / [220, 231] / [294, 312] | 0.1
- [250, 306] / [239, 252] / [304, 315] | 4.8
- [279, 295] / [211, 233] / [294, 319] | 0.8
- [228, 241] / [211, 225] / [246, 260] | -1.8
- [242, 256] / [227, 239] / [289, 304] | 1.9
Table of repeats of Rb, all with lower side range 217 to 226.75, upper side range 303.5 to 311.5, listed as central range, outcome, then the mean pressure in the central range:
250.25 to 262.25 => 2.2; 155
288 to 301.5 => -1.4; 194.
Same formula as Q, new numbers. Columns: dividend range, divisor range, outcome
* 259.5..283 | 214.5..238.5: 0.72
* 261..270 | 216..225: 0.69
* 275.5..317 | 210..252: 0.87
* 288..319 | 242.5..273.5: 1.15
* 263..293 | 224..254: 0.80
